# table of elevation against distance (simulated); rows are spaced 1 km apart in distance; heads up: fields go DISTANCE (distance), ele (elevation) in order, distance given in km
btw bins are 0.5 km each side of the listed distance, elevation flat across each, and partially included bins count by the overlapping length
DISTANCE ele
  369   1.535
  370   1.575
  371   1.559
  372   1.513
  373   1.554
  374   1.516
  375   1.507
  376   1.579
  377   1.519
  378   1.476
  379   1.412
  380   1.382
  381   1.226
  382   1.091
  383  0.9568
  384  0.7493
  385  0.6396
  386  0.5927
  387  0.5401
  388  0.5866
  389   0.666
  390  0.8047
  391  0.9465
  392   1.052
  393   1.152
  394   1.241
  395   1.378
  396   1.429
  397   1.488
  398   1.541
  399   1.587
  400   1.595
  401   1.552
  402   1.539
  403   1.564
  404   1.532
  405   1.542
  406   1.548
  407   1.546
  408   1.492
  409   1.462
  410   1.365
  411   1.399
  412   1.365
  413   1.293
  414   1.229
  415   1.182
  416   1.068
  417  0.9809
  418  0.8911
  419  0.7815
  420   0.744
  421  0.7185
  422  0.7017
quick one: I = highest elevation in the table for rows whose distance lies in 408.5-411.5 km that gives 1.462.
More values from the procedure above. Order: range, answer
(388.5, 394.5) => 1.241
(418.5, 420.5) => 0.7815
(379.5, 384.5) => 1.382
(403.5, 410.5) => 1.548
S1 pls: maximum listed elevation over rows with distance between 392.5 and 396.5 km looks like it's 1.429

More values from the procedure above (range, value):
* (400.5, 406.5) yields 1.564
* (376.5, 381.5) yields 1.519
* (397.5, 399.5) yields 1.587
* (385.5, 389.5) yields 0.666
